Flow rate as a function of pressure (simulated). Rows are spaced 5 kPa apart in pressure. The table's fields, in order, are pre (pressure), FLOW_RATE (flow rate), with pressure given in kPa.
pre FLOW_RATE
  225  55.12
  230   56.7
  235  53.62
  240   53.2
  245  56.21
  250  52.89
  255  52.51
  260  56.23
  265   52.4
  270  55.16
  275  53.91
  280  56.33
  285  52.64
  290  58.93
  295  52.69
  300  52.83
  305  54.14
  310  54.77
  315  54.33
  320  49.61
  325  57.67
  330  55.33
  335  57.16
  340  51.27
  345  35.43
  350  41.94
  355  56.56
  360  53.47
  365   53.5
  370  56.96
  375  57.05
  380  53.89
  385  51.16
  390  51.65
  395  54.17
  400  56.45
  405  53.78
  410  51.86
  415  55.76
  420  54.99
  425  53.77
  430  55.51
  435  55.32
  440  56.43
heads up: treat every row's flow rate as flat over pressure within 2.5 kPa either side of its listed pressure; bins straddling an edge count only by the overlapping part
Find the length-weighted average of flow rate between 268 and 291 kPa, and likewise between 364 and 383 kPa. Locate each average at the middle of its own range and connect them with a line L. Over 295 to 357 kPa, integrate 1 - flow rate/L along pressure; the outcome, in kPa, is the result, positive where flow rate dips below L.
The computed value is 4.0 kPa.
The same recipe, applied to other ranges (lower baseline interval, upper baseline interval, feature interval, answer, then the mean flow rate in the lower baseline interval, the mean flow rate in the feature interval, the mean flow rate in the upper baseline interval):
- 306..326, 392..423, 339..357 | 2.8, 53.8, 45.6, 54.4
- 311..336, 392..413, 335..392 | 3.1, 54.7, 51.4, 54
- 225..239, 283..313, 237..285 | 0.4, 54.9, 54.2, 54.4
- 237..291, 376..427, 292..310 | 0.2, 54.5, 53.6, 53.8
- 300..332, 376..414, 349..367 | 0.6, 54.2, 52.1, 53.5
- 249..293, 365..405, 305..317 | 0.0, 54.6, 54.5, 54.4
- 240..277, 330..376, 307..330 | -0.8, 54.1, 54.2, 51.5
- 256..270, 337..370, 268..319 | -1.7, 54.3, 54.4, 49.4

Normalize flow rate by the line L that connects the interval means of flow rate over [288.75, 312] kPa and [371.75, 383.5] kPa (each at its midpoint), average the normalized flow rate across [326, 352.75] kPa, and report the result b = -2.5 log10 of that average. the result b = 0.13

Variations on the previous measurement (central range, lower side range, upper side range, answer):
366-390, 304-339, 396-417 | 0.00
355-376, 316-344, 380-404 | -0.04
